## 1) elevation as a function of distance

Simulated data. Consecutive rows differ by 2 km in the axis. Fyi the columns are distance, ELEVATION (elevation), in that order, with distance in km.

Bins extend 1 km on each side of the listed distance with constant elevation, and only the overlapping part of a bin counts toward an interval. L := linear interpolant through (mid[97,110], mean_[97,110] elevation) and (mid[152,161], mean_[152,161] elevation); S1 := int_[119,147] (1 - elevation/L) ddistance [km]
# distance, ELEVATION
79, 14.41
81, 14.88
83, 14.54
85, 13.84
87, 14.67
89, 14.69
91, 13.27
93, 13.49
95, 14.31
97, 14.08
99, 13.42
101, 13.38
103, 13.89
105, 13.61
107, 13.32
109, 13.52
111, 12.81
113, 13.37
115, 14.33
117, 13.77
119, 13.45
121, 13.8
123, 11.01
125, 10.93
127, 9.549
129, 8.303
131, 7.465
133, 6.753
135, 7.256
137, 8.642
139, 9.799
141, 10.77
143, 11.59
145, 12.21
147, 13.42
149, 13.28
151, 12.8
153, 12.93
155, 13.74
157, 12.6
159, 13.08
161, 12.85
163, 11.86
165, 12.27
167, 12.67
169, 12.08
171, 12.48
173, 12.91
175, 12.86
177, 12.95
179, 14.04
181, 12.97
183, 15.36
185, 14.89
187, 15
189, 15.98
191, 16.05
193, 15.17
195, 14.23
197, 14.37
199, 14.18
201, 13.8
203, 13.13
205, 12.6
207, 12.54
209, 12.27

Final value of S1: 6.7 km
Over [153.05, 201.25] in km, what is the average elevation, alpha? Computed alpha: 13.7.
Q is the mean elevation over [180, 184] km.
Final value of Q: 14.2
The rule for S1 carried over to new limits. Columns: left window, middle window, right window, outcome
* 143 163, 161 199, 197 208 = -1.83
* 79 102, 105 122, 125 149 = -2.28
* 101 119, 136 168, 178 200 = 4.60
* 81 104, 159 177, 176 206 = 2.13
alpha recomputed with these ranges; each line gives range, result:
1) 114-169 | 11.5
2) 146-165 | 12.9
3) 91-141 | 11.9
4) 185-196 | 15.2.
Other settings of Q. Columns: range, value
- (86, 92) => 14.2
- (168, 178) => 12.7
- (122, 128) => 10.5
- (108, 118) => 13.6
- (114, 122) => 13.8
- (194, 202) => 14.1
